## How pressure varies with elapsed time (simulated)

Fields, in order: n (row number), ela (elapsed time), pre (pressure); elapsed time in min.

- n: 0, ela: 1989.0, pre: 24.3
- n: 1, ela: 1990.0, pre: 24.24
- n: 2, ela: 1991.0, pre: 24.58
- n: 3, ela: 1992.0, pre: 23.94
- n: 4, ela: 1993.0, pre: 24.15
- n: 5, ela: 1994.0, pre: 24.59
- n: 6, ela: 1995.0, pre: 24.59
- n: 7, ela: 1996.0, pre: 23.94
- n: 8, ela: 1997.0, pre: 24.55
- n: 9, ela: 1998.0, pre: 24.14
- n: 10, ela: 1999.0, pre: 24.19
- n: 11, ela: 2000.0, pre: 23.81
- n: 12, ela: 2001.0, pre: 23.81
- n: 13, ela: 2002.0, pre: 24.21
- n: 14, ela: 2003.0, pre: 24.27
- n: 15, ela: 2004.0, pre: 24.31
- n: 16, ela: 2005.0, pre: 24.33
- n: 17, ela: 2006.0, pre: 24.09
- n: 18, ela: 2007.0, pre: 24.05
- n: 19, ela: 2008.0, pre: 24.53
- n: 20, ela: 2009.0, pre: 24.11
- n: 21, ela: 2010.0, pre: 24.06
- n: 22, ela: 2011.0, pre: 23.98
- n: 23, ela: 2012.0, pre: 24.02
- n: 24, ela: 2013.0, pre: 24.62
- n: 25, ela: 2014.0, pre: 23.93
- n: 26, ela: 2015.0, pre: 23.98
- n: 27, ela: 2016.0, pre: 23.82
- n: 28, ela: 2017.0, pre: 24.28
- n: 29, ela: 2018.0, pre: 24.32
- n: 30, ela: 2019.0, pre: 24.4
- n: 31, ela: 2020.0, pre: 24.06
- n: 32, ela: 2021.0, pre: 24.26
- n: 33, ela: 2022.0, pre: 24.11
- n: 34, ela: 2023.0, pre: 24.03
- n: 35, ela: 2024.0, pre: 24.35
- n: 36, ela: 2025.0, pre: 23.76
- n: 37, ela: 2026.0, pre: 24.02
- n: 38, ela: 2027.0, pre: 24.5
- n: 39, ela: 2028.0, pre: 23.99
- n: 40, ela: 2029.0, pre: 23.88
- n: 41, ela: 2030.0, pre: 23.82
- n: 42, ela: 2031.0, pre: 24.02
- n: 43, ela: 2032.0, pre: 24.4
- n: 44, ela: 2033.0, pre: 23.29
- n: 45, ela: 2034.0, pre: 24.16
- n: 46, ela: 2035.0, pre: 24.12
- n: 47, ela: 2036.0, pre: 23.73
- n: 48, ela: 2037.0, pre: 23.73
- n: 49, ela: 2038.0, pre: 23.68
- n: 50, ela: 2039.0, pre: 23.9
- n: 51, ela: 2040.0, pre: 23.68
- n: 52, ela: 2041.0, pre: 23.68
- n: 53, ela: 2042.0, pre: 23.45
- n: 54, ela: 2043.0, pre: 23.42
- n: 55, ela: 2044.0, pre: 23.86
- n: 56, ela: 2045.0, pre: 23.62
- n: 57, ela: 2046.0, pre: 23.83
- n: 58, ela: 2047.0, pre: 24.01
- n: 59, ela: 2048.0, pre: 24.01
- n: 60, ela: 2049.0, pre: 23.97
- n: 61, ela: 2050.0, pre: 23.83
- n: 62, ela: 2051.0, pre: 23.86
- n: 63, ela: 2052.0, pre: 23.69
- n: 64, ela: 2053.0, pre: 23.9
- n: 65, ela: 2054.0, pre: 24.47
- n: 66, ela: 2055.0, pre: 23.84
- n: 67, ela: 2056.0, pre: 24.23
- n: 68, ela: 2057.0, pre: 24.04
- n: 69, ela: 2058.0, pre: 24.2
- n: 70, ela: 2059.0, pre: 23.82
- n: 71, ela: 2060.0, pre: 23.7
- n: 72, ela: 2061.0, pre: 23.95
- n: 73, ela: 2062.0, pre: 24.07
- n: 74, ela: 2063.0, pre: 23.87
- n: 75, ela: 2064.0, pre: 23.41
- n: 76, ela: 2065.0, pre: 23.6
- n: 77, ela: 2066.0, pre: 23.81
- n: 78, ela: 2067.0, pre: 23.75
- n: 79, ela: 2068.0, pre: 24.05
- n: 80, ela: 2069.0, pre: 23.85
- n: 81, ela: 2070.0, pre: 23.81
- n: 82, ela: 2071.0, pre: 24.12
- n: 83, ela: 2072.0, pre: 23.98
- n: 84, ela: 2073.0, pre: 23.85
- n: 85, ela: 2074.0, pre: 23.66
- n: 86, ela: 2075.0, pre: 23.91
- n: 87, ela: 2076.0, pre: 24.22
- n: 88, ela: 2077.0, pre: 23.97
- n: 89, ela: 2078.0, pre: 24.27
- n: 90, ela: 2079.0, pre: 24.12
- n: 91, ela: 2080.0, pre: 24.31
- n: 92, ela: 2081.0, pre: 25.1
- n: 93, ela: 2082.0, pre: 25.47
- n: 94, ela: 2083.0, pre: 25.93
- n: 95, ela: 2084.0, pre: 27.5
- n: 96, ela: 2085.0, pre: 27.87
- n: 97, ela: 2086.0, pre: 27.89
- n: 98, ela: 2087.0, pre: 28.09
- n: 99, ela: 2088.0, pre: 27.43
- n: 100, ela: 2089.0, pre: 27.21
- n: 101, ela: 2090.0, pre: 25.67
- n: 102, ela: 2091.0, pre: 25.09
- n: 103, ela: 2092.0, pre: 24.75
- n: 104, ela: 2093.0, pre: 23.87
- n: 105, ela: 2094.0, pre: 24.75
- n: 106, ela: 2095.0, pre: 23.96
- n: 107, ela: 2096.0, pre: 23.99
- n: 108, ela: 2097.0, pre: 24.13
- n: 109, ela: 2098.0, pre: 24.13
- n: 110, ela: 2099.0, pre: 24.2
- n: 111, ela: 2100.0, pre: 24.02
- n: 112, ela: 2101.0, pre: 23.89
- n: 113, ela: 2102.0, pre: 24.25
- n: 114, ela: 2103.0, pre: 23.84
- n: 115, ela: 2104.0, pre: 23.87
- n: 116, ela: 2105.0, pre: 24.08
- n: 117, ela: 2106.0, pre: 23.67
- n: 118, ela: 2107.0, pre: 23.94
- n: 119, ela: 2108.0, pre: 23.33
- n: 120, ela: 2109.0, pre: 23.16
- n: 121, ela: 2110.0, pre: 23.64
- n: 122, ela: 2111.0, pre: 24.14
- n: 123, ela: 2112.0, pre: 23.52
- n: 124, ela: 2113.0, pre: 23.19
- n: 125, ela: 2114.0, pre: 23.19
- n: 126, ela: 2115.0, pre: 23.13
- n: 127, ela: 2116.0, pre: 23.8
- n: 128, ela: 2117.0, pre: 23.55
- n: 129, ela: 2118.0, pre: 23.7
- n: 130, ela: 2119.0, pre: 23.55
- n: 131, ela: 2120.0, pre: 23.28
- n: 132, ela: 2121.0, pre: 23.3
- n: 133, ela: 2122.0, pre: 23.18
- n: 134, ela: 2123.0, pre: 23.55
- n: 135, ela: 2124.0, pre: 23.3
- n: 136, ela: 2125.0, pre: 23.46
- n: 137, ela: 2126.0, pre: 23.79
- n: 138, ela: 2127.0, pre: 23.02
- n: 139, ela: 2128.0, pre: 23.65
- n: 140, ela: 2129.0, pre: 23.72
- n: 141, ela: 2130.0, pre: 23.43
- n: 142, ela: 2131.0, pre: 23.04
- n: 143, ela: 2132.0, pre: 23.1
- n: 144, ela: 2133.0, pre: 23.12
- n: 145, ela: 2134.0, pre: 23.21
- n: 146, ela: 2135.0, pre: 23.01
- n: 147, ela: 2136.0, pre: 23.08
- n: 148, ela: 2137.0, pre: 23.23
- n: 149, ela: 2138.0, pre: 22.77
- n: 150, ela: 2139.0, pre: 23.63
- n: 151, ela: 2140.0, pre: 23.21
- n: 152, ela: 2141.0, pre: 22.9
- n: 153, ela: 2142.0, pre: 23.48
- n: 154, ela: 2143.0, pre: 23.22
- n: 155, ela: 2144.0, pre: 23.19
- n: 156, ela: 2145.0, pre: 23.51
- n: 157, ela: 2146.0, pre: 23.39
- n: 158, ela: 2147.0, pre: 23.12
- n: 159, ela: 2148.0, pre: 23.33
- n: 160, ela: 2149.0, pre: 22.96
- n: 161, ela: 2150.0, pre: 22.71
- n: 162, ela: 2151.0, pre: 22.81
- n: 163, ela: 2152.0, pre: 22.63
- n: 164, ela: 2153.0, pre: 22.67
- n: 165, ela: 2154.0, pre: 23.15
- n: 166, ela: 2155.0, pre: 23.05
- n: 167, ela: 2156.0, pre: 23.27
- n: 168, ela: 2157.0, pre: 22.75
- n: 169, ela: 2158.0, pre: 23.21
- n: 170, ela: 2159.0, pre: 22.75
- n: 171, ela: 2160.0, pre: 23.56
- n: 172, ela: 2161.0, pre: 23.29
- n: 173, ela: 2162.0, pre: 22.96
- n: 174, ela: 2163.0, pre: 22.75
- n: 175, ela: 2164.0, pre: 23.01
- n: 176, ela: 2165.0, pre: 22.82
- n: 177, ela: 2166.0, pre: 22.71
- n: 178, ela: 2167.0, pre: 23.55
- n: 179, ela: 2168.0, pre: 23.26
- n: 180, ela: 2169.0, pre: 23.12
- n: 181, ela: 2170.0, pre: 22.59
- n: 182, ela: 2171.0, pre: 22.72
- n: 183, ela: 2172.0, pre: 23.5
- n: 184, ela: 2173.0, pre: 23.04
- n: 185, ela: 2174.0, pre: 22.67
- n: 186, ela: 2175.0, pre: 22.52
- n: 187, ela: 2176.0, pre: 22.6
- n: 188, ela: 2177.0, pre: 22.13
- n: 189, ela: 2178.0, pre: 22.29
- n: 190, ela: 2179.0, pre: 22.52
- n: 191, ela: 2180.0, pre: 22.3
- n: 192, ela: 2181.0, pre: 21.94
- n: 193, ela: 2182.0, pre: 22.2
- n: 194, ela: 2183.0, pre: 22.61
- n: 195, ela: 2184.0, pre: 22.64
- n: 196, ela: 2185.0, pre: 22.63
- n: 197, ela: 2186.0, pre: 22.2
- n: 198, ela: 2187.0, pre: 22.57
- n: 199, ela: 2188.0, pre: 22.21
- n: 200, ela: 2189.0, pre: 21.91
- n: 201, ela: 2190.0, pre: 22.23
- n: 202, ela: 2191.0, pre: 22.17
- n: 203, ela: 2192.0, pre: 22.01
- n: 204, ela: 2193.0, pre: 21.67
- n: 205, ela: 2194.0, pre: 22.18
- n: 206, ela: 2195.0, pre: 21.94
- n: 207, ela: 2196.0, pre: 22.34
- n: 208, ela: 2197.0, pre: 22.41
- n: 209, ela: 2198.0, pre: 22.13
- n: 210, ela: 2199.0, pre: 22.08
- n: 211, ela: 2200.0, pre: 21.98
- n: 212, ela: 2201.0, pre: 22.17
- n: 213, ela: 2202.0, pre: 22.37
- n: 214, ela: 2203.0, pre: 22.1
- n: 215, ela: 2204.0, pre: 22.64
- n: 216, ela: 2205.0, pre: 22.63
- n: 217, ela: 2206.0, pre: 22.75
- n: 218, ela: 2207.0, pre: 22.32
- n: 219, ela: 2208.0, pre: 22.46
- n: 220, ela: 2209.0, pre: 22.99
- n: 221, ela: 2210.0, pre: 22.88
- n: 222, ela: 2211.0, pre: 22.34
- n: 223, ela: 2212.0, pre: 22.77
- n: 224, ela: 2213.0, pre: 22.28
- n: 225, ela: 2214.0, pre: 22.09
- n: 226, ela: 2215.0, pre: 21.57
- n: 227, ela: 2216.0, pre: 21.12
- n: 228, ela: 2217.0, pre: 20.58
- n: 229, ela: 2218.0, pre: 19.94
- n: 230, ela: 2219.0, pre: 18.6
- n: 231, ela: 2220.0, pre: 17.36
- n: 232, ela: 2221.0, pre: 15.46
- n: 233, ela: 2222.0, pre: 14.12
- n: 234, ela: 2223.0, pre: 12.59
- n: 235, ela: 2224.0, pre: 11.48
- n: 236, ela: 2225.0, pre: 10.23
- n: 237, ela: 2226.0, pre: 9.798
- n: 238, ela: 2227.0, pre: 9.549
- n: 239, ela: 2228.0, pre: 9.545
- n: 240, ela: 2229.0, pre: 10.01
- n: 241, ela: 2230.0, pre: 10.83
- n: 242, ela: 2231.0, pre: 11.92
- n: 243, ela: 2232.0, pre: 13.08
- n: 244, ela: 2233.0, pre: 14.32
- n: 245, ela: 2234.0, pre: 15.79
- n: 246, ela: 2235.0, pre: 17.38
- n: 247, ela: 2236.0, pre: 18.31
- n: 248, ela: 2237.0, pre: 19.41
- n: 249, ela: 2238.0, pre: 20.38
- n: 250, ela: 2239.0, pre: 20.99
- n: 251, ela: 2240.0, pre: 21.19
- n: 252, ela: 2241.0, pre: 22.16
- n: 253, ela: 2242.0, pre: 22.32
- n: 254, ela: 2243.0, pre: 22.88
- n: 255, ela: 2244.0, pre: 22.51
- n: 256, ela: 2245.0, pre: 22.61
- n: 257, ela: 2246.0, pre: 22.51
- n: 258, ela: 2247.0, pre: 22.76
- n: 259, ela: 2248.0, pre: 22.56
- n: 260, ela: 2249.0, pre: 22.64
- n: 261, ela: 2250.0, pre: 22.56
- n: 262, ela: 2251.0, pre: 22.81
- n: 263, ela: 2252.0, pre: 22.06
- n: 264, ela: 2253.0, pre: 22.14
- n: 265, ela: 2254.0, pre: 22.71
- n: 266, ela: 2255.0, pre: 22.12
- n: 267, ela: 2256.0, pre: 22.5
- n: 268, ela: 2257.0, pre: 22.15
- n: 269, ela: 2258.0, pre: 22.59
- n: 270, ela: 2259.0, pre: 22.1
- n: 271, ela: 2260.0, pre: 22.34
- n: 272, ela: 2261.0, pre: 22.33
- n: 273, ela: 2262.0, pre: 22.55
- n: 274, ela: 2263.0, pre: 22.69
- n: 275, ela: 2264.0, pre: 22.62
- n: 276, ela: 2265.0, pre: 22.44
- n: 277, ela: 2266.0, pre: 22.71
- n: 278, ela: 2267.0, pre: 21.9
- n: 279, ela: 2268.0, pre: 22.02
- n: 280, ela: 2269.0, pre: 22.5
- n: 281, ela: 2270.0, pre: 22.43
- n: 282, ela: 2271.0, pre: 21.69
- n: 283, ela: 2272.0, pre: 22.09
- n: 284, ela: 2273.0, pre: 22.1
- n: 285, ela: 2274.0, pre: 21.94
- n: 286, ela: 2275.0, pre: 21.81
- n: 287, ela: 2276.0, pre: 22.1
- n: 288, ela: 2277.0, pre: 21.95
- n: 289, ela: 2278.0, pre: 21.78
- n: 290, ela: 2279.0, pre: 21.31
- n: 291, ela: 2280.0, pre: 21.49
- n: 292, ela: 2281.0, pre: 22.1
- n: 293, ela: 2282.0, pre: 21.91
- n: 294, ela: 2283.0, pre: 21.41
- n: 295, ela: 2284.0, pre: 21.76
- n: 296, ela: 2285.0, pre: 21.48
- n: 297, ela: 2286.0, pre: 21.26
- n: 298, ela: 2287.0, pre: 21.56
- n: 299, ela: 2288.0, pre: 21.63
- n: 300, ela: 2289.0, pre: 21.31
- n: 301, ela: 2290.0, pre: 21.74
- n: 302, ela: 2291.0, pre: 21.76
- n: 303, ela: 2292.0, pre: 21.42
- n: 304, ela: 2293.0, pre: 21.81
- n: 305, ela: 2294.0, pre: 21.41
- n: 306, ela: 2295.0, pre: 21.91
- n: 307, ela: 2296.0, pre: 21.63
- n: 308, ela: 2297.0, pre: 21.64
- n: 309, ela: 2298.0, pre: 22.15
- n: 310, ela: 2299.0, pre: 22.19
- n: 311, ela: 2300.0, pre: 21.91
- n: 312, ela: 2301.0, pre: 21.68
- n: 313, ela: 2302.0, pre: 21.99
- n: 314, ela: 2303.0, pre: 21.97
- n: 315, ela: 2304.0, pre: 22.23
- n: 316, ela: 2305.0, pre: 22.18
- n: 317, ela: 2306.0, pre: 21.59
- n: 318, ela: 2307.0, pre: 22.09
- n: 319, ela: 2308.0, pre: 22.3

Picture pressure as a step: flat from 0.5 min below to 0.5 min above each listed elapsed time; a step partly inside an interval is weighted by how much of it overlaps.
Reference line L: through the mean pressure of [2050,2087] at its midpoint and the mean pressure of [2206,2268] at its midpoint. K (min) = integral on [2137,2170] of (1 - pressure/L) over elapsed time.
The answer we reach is -1.6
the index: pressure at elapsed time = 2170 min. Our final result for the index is 22.59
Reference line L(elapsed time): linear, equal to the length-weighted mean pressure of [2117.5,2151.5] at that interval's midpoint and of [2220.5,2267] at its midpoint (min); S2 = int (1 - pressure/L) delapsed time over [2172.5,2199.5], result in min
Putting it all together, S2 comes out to -1.36 min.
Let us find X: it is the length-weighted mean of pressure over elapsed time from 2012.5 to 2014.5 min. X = 24.3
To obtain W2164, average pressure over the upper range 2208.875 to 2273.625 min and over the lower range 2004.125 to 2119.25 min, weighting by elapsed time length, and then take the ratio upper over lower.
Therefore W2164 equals 0.8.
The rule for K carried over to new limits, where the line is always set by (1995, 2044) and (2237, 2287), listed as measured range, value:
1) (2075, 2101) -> -1.9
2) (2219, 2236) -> 7.1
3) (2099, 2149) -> -0.5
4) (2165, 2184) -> 0.1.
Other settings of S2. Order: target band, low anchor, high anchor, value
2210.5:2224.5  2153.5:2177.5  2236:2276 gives 2.3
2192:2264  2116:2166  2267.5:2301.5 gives 7.7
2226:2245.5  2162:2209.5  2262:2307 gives 4.6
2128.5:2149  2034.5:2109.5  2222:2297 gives -0.3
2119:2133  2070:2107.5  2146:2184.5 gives 0.3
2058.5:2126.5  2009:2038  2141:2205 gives -2.5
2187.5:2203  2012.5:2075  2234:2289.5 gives 0.2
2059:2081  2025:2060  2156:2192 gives -0.3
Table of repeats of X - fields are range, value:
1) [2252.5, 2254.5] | 22.4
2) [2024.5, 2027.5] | 24.1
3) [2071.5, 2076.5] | 23.9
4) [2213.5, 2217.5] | 21.3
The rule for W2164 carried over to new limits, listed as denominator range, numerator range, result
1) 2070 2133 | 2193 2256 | 0.81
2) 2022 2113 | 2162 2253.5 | 0.85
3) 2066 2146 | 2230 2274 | 0.88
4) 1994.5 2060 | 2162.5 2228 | 0.87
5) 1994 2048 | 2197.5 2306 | 0.86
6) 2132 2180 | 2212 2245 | 0.74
